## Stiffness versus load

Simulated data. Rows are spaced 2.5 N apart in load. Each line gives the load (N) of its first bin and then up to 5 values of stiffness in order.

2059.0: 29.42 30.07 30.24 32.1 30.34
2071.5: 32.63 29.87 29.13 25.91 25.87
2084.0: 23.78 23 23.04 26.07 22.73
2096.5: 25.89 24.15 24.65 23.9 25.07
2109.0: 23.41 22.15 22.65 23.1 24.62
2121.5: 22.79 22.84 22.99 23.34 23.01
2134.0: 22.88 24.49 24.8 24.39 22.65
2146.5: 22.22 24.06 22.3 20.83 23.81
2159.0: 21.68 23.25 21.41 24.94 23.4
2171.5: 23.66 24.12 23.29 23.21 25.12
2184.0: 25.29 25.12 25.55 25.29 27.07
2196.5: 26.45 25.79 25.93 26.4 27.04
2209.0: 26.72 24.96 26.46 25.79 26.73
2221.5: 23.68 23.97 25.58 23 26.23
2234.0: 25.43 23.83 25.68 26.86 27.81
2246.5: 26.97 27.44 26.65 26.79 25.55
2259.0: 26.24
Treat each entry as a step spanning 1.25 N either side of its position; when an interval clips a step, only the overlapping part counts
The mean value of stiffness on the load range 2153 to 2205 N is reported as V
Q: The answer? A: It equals 24.4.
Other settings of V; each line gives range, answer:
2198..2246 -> 25.7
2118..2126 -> 23.3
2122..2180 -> 23.2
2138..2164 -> 22.9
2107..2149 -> 23.3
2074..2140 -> 24.2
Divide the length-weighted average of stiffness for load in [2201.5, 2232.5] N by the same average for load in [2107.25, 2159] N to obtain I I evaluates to 1.10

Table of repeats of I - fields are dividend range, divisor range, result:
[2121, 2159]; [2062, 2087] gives 0.81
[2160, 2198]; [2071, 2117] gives 0.98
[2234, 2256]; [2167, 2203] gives 1.06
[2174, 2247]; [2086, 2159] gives 1.09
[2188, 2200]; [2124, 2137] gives 1.12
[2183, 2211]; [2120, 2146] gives 1.11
